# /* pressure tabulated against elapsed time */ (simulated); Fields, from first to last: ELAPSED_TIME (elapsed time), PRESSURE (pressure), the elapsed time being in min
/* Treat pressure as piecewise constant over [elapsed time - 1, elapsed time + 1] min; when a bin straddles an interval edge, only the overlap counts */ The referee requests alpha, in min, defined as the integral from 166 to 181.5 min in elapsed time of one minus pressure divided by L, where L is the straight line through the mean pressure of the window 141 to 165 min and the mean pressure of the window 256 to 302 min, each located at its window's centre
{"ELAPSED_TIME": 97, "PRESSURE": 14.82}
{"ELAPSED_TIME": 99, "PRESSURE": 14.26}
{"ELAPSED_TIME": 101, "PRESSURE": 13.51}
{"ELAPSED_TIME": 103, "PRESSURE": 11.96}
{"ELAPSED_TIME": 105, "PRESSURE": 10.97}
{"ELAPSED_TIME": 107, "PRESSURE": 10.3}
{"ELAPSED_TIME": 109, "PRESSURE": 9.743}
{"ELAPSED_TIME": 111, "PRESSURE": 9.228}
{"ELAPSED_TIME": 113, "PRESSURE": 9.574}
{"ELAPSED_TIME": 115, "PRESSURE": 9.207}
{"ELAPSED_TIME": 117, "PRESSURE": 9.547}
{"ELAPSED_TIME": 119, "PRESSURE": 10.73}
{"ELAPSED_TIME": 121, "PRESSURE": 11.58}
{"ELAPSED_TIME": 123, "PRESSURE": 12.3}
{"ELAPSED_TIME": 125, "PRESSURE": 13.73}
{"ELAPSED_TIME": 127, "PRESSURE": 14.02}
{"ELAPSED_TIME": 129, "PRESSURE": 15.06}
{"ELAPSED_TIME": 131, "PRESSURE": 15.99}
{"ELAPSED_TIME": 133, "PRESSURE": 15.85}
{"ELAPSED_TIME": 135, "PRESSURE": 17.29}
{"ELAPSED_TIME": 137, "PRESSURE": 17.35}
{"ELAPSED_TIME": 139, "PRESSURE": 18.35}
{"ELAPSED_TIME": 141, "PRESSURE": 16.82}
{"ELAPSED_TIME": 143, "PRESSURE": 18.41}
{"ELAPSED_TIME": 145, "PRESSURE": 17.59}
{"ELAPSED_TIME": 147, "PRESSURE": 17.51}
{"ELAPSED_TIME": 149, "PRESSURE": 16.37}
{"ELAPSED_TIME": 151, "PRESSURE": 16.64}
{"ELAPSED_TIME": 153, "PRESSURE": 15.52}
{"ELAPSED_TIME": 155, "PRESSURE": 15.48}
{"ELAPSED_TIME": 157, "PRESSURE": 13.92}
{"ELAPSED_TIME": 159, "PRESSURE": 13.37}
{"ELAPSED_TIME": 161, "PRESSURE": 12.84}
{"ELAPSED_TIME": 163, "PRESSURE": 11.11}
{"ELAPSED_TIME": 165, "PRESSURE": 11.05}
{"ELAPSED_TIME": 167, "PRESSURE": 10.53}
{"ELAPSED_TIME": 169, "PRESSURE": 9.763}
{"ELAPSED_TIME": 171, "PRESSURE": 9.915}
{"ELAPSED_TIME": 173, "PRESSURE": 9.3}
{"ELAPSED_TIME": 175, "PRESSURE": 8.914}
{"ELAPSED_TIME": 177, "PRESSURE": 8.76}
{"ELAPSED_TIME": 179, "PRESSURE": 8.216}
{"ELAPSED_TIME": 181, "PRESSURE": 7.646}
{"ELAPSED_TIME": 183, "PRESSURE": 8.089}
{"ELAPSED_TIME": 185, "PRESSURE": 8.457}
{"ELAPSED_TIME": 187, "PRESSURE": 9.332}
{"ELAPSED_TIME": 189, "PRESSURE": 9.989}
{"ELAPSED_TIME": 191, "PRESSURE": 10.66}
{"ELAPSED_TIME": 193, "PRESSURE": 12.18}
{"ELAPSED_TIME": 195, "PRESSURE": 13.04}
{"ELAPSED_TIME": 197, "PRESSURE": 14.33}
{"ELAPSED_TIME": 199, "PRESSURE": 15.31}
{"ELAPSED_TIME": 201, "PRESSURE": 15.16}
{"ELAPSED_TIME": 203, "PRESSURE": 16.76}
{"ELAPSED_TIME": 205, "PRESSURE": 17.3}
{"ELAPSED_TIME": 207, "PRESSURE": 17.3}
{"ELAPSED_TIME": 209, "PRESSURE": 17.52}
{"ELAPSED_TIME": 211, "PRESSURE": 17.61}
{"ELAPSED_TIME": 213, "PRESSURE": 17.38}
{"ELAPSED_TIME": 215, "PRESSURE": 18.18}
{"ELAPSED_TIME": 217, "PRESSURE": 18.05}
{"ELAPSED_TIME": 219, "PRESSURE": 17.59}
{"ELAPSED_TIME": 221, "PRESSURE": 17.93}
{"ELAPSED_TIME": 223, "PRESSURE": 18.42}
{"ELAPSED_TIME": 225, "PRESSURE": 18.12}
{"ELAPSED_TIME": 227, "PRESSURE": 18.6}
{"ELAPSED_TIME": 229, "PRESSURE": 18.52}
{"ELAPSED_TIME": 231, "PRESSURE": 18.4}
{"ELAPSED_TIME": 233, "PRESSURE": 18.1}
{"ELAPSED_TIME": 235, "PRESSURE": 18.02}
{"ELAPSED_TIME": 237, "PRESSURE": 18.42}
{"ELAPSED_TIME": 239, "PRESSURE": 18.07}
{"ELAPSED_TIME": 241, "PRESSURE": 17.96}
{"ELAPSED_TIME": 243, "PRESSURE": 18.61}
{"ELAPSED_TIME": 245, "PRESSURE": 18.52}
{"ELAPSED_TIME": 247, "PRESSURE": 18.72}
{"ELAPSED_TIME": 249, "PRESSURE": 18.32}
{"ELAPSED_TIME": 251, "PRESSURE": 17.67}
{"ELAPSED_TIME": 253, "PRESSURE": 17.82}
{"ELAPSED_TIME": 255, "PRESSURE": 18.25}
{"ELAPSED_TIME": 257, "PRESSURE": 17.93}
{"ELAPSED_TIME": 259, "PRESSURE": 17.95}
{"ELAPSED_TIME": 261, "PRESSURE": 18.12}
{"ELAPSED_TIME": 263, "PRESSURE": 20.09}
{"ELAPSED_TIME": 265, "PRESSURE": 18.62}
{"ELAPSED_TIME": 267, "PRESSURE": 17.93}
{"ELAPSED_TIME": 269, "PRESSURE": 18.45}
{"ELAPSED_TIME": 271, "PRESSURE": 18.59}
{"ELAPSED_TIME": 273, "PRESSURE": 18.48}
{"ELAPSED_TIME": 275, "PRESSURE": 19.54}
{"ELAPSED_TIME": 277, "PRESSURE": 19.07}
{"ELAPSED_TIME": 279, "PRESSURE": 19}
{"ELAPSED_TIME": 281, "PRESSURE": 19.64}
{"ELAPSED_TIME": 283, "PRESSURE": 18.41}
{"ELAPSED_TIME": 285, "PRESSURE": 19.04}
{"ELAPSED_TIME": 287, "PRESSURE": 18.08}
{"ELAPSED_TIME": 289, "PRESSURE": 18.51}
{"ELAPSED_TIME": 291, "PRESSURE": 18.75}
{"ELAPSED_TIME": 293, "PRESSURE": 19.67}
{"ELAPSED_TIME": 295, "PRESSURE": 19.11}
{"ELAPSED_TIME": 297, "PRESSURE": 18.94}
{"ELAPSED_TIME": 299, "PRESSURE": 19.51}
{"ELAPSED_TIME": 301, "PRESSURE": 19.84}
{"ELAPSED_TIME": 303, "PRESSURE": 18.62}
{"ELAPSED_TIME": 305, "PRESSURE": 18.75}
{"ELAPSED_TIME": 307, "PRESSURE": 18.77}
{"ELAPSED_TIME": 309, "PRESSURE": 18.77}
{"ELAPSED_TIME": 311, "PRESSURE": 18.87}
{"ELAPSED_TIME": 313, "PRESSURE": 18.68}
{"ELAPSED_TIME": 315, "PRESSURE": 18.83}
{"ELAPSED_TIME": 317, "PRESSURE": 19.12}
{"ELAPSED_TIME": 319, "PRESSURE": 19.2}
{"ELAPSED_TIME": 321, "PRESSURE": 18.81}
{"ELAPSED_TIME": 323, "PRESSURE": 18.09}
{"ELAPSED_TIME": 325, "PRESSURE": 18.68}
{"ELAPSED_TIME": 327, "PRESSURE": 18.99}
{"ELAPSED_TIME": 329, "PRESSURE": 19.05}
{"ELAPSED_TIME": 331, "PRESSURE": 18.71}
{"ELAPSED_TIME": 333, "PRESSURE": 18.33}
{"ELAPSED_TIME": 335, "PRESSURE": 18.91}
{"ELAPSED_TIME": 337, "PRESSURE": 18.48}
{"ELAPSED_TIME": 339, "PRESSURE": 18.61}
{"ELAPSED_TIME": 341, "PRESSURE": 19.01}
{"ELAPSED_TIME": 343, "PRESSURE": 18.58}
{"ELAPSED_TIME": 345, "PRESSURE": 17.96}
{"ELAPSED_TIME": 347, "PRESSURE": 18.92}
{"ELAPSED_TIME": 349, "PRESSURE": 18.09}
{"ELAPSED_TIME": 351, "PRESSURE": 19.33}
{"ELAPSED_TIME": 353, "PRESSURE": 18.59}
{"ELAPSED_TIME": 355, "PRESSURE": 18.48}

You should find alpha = 6.5 min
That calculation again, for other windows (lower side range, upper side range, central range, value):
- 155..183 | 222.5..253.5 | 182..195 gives 2.8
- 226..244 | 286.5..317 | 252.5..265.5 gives 0.1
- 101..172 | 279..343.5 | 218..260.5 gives -4.0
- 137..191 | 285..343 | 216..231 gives -3.2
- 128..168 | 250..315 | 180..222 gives 6.2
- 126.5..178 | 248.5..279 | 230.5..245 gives -0.6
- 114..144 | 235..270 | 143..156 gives -1.4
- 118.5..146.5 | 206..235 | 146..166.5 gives 2.3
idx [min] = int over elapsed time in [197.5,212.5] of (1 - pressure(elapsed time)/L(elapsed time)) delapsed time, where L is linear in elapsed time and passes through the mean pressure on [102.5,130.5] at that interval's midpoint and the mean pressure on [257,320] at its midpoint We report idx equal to -1.4 min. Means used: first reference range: 11.4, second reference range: 18.9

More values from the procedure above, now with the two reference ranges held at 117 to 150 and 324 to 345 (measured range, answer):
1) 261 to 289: -1.7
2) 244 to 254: -0.5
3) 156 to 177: 6.5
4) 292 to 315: -1.1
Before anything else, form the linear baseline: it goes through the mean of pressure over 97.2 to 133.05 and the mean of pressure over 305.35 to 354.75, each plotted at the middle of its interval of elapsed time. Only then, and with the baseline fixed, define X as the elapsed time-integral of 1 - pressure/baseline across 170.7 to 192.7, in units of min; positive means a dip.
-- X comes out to 7.8 min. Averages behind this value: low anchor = 12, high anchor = 18.7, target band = 9.1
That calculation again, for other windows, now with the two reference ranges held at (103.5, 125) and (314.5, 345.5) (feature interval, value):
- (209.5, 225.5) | -3.8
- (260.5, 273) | -1.8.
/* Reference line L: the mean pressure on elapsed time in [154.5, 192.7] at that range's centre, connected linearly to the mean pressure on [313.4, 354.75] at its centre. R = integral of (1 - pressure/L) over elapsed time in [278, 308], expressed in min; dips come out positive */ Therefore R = -4.4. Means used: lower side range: 10.4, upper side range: 18.7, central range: 19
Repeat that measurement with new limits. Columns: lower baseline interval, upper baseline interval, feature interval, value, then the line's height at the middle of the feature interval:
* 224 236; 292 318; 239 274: 0.4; 18.6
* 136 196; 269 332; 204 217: -2.6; 14.7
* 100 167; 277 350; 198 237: -3.7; 16.1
